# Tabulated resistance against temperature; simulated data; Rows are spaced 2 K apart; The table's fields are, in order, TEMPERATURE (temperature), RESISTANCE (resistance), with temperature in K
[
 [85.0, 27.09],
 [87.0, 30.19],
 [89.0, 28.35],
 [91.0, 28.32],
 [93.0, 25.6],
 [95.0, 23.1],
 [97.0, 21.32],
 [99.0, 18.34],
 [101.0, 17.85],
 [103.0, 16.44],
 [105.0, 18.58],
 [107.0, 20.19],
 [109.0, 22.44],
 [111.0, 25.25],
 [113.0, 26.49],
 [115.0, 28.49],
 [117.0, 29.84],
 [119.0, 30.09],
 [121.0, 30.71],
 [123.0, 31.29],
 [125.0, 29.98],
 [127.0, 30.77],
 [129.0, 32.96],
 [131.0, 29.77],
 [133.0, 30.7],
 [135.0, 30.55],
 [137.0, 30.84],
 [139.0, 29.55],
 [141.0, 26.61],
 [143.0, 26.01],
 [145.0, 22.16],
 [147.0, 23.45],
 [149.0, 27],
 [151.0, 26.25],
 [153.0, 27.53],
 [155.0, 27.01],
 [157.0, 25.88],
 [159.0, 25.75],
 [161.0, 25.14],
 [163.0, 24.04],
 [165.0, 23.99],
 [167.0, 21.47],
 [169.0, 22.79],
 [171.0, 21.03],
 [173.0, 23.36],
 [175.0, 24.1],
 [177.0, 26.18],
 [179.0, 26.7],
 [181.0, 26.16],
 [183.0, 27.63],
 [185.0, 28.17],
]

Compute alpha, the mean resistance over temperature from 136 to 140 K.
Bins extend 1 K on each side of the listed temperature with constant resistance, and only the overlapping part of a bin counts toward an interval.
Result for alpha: 30.2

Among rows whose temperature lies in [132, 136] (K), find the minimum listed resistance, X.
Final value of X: 30.55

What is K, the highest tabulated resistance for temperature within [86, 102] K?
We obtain 30.19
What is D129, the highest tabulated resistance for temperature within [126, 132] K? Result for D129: 32.96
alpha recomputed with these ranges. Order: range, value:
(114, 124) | 30.1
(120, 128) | 30.7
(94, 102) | 20.2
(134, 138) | 30.7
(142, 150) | 24.7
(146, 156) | 26.2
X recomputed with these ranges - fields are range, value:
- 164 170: 21.47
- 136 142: 26.61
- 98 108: 16.44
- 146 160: 23.45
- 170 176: 21.03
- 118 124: 30.09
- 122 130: 29.98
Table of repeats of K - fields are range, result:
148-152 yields 27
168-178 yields 26.18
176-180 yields 26.7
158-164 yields 25.75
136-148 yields 30.84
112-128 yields 31.29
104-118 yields 29.84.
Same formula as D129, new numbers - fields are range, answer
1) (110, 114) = 26.49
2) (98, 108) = 20.19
